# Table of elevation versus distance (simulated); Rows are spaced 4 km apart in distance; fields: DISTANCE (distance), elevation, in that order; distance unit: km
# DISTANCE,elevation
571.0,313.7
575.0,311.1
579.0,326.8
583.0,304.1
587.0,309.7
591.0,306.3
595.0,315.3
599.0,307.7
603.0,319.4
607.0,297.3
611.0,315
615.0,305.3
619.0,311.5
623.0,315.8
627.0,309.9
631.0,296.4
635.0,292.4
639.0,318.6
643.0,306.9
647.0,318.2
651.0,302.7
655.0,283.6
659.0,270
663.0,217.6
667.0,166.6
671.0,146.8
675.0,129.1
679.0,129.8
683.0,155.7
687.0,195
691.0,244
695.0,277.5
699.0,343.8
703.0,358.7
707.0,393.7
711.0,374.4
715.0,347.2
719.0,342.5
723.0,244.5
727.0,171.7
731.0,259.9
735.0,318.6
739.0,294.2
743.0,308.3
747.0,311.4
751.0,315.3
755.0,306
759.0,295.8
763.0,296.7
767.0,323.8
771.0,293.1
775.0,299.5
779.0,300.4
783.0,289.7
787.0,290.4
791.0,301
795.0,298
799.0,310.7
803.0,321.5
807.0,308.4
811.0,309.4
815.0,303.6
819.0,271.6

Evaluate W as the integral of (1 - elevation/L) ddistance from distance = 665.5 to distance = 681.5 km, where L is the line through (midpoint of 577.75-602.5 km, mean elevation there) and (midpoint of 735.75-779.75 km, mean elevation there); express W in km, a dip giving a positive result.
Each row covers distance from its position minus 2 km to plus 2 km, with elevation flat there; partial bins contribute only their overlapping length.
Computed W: 8.6 km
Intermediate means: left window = 312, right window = 305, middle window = 143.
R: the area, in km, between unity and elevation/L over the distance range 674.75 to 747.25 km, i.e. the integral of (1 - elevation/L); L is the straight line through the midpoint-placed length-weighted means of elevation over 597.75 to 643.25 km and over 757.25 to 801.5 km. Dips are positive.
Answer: 6.5 km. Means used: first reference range 308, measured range 276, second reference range 300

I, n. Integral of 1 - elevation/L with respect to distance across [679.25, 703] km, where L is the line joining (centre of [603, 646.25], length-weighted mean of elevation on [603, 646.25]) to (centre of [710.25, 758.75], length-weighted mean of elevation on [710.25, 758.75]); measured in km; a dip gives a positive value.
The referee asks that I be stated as 4.5 km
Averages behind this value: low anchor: 308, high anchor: 297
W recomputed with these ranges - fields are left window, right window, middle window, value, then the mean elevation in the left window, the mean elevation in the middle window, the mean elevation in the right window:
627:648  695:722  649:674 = 7.24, 306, 227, 350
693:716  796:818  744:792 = 3.24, 349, 302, 308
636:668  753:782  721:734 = 2.69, 277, 233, 302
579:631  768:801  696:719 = -4.13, 310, 358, 299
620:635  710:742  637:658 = -0.10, 306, 304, 292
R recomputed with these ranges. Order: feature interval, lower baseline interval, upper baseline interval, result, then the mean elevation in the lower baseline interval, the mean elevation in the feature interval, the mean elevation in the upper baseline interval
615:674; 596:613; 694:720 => 9.2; 310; 274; 351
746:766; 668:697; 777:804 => -3.3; 182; 306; 301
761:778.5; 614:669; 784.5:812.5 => -0.1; 286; 303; 305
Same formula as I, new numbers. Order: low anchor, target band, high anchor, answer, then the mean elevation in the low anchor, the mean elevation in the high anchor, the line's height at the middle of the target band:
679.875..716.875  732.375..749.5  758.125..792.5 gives -0.6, 294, 299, 297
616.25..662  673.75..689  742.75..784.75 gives 7.5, 301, 304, 302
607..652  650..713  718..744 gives 8.8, 308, 273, 290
